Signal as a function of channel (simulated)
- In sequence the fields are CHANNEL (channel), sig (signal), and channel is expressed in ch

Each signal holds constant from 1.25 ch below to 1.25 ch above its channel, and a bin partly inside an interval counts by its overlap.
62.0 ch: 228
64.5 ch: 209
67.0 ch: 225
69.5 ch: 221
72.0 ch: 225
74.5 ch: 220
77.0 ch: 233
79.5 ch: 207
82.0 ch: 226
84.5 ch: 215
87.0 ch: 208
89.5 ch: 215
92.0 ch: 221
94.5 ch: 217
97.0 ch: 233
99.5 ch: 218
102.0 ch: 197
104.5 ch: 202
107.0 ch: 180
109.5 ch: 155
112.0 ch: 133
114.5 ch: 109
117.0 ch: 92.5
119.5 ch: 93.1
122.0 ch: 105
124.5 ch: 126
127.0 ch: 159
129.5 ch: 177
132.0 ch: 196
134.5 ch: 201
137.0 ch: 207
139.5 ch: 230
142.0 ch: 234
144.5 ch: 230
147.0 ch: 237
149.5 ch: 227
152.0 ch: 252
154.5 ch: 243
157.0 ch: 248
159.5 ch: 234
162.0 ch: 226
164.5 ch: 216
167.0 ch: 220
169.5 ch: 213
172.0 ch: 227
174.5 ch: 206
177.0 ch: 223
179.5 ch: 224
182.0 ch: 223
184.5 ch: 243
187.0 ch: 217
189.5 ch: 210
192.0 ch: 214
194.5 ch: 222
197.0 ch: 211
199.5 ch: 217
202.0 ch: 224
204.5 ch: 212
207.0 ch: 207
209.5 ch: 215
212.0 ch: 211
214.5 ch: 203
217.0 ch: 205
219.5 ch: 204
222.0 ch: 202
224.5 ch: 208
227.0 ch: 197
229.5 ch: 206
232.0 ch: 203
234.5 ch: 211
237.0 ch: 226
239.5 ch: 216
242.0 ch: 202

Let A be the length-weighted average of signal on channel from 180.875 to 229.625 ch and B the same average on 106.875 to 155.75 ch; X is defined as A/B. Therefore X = 1.19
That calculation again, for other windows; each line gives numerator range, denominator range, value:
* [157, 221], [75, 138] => 1.20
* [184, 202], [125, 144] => 1.10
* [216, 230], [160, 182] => 0.92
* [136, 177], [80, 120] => 1.24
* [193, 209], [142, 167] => 0.92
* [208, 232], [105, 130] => 1.54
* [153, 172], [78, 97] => 1.05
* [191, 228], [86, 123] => 1.22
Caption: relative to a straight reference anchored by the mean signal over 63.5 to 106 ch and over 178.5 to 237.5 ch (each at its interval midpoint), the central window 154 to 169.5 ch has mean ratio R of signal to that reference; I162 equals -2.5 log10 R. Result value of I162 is -0.07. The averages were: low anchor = 217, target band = 229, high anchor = 213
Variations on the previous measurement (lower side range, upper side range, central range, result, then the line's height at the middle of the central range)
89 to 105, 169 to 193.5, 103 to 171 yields 0.14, 218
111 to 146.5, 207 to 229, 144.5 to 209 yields -0.20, 187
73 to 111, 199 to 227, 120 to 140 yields 0.23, 209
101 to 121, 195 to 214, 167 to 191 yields -0.14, 195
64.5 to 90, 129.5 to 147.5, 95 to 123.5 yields 0.35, 217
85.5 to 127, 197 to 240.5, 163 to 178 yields -0.13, 192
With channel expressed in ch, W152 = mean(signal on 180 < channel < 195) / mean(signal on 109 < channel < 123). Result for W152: 2.0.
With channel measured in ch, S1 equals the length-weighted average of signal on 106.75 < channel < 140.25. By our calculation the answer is 153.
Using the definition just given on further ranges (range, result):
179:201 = 220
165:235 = 214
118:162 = 200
